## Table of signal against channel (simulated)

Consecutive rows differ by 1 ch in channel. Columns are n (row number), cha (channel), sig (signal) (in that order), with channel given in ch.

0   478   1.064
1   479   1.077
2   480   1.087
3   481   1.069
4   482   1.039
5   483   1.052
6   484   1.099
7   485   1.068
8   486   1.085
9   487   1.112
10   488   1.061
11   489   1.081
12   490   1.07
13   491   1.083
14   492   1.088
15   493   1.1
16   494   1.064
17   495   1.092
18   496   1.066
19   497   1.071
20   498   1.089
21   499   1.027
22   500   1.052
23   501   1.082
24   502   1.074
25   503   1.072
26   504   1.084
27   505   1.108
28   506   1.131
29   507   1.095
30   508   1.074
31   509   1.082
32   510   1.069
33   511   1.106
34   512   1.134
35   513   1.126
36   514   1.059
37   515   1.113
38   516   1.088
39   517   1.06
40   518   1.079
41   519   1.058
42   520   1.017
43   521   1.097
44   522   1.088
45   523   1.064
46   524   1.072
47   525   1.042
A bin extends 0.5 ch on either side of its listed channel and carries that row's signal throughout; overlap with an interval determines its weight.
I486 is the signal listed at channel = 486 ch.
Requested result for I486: 1.085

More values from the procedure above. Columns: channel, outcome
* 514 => 1.059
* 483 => 1.052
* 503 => 1.072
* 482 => 1.039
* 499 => 1.027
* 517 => 1.06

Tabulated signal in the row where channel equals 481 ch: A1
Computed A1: 1.069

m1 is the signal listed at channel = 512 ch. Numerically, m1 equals 1.134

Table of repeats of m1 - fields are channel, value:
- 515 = 1.113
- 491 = 1.083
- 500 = 1.052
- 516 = 1.088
